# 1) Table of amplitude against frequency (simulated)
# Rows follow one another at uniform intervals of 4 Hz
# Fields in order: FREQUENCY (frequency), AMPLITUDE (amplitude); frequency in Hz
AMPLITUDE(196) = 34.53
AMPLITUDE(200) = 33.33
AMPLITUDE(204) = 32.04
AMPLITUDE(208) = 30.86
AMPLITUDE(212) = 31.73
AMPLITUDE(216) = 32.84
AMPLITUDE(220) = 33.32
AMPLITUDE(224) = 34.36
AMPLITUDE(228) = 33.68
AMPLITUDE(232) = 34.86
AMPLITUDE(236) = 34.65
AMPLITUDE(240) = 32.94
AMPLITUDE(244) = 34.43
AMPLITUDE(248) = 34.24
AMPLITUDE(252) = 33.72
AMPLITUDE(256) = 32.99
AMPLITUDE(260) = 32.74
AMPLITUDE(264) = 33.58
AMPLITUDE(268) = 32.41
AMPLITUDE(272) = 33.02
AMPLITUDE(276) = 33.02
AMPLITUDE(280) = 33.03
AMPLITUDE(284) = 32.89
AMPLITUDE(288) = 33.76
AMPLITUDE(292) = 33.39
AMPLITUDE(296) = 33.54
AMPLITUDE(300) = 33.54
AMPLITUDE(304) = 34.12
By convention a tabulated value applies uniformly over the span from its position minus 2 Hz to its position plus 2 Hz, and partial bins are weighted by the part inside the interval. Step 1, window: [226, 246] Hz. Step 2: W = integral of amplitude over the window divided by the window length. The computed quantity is 34.1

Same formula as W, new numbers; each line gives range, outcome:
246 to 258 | 33.7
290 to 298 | 33.5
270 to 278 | 33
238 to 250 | 33.9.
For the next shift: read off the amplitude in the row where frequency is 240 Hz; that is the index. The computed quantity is 32.94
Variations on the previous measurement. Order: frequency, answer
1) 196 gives 34.53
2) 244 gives 34.43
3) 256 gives 32.99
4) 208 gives 30.86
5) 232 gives 34.86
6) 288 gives 33.76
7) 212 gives 31.73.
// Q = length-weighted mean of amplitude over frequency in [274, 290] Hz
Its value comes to 33.2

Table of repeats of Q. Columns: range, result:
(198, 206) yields 32.7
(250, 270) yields 33.1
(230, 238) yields 34.8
